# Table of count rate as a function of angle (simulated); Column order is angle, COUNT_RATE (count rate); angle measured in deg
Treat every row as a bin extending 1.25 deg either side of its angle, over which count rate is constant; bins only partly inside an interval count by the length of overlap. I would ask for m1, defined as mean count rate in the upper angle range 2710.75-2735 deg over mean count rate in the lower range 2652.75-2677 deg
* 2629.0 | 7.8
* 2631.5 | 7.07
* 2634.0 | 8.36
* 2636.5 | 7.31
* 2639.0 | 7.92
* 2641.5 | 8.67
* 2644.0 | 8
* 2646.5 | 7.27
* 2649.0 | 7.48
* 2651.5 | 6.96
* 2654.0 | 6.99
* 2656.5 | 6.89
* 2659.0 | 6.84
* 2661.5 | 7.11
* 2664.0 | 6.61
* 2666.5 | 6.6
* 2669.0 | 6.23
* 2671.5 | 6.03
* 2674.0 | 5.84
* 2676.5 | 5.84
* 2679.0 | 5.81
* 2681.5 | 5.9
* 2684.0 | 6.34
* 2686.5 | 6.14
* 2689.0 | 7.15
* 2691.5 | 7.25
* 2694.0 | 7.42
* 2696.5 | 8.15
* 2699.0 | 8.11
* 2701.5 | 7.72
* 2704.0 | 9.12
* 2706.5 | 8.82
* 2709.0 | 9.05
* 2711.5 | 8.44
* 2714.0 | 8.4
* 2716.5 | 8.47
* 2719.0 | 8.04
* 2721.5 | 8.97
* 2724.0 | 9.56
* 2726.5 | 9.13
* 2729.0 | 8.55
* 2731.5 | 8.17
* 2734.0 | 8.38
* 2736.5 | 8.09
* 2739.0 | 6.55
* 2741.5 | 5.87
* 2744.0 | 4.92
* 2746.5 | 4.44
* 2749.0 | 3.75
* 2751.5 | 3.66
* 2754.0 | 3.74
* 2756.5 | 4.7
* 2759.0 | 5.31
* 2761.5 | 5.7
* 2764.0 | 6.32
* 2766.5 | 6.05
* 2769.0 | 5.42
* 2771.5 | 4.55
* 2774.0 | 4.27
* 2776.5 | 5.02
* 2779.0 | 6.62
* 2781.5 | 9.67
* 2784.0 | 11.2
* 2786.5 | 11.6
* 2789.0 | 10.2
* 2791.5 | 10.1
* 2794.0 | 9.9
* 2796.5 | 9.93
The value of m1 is 1.32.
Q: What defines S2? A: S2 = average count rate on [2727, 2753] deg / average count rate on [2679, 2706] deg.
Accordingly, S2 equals 0.86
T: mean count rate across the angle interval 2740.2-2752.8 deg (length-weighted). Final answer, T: 4.53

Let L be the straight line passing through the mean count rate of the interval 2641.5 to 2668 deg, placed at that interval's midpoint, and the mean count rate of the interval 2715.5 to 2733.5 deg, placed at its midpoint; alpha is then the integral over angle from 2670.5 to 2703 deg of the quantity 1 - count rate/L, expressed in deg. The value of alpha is 4.55 deg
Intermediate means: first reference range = 7.14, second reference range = 8.69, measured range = 6.77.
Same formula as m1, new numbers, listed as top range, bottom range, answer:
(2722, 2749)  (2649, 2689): 1.12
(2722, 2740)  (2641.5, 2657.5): 1.14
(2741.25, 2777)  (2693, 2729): 0.57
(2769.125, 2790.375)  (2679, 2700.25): 1.11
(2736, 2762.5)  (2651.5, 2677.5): 0.78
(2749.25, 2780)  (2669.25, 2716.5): 0.69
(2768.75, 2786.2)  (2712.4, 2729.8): 0.80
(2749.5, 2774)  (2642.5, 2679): 0.74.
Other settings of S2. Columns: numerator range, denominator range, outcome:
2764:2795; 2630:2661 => 1.04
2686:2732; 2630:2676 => 1.17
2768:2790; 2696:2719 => 0.90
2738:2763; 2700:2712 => 0.56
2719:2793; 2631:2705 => 0.98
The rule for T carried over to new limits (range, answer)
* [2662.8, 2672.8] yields 6.36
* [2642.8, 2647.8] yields 7.63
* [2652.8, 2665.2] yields 6.89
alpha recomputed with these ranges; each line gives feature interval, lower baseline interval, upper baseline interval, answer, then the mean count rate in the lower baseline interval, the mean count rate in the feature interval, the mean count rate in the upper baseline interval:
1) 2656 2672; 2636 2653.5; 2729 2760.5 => 1.43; 7.64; 6.63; 5.75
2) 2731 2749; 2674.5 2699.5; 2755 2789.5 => 1.10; 6.74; 6.37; 6.81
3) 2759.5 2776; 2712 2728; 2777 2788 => 6.96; 8.74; 5.36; 9.46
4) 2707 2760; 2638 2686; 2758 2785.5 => -3.44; 6.79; 7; 6.43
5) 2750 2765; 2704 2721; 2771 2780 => 2.96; 8.6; 4.86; 5.12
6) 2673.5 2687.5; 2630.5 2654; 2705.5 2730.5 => 3.78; 7.64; 5.98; 8.74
